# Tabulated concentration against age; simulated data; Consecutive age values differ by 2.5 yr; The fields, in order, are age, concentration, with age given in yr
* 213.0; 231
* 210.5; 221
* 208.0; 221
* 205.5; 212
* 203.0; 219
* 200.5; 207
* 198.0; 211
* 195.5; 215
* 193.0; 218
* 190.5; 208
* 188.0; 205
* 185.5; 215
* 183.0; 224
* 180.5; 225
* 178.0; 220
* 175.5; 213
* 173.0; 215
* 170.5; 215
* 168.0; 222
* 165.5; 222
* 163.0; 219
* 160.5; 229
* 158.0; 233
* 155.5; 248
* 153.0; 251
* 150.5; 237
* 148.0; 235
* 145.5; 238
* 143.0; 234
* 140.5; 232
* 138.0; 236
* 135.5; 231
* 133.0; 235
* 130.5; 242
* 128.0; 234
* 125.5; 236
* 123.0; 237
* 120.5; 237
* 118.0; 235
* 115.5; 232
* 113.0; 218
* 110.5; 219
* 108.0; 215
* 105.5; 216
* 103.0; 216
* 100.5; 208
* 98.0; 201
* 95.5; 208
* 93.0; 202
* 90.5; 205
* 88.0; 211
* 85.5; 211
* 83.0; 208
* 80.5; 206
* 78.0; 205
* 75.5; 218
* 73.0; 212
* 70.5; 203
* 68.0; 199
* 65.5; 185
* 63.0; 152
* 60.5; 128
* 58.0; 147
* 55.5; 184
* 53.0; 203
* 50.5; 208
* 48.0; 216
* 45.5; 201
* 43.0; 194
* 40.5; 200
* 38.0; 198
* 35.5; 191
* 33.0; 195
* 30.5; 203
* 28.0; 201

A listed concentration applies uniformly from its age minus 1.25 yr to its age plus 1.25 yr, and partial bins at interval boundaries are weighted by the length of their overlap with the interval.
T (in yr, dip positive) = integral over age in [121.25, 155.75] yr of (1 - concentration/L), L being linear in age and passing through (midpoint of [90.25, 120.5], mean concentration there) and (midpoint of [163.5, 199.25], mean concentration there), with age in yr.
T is -3.4 yr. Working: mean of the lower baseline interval 216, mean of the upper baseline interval 216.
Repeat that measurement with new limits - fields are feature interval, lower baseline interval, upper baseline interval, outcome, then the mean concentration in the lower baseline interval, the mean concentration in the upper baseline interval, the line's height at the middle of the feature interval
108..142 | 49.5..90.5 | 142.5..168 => -1.96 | 193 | 234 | 219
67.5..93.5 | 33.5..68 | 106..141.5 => -0.44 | 186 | 231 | 204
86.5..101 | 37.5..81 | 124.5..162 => 0.30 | 192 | 237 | 210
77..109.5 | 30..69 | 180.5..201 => -2.18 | 187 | 214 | 196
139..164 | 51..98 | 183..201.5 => -3.62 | 194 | 212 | 206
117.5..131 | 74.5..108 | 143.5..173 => -1.03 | 209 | 231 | 220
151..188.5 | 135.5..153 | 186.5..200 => -0.19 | 236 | 211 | 223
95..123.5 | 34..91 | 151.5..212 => -2.10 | 195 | 220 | 205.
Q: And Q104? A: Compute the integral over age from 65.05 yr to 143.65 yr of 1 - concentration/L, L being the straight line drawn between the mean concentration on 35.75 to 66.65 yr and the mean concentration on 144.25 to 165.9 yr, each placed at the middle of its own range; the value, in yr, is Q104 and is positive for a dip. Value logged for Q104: -2.95 yr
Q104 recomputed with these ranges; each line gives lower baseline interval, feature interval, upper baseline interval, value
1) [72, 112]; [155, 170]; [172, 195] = -0.9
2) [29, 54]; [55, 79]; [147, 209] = 2.6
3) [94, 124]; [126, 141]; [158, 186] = -1.0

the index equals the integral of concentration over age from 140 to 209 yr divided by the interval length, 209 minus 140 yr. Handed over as 223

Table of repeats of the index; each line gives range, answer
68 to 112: 209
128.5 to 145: 235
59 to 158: 217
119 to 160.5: 237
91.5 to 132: 222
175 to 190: 217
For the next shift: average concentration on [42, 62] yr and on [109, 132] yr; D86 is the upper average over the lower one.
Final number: 1.3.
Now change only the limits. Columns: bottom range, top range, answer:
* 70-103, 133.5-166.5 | 1.13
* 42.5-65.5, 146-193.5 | 1.24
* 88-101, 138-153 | 1.15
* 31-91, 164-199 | 1.11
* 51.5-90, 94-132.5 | 1.17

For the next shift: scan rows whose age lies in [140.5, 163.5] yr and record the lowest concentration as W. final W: 219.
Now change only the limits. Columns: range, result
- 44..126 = 128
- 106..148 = 215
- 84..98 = 201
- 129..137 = 231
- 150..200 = 205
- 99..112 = 208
